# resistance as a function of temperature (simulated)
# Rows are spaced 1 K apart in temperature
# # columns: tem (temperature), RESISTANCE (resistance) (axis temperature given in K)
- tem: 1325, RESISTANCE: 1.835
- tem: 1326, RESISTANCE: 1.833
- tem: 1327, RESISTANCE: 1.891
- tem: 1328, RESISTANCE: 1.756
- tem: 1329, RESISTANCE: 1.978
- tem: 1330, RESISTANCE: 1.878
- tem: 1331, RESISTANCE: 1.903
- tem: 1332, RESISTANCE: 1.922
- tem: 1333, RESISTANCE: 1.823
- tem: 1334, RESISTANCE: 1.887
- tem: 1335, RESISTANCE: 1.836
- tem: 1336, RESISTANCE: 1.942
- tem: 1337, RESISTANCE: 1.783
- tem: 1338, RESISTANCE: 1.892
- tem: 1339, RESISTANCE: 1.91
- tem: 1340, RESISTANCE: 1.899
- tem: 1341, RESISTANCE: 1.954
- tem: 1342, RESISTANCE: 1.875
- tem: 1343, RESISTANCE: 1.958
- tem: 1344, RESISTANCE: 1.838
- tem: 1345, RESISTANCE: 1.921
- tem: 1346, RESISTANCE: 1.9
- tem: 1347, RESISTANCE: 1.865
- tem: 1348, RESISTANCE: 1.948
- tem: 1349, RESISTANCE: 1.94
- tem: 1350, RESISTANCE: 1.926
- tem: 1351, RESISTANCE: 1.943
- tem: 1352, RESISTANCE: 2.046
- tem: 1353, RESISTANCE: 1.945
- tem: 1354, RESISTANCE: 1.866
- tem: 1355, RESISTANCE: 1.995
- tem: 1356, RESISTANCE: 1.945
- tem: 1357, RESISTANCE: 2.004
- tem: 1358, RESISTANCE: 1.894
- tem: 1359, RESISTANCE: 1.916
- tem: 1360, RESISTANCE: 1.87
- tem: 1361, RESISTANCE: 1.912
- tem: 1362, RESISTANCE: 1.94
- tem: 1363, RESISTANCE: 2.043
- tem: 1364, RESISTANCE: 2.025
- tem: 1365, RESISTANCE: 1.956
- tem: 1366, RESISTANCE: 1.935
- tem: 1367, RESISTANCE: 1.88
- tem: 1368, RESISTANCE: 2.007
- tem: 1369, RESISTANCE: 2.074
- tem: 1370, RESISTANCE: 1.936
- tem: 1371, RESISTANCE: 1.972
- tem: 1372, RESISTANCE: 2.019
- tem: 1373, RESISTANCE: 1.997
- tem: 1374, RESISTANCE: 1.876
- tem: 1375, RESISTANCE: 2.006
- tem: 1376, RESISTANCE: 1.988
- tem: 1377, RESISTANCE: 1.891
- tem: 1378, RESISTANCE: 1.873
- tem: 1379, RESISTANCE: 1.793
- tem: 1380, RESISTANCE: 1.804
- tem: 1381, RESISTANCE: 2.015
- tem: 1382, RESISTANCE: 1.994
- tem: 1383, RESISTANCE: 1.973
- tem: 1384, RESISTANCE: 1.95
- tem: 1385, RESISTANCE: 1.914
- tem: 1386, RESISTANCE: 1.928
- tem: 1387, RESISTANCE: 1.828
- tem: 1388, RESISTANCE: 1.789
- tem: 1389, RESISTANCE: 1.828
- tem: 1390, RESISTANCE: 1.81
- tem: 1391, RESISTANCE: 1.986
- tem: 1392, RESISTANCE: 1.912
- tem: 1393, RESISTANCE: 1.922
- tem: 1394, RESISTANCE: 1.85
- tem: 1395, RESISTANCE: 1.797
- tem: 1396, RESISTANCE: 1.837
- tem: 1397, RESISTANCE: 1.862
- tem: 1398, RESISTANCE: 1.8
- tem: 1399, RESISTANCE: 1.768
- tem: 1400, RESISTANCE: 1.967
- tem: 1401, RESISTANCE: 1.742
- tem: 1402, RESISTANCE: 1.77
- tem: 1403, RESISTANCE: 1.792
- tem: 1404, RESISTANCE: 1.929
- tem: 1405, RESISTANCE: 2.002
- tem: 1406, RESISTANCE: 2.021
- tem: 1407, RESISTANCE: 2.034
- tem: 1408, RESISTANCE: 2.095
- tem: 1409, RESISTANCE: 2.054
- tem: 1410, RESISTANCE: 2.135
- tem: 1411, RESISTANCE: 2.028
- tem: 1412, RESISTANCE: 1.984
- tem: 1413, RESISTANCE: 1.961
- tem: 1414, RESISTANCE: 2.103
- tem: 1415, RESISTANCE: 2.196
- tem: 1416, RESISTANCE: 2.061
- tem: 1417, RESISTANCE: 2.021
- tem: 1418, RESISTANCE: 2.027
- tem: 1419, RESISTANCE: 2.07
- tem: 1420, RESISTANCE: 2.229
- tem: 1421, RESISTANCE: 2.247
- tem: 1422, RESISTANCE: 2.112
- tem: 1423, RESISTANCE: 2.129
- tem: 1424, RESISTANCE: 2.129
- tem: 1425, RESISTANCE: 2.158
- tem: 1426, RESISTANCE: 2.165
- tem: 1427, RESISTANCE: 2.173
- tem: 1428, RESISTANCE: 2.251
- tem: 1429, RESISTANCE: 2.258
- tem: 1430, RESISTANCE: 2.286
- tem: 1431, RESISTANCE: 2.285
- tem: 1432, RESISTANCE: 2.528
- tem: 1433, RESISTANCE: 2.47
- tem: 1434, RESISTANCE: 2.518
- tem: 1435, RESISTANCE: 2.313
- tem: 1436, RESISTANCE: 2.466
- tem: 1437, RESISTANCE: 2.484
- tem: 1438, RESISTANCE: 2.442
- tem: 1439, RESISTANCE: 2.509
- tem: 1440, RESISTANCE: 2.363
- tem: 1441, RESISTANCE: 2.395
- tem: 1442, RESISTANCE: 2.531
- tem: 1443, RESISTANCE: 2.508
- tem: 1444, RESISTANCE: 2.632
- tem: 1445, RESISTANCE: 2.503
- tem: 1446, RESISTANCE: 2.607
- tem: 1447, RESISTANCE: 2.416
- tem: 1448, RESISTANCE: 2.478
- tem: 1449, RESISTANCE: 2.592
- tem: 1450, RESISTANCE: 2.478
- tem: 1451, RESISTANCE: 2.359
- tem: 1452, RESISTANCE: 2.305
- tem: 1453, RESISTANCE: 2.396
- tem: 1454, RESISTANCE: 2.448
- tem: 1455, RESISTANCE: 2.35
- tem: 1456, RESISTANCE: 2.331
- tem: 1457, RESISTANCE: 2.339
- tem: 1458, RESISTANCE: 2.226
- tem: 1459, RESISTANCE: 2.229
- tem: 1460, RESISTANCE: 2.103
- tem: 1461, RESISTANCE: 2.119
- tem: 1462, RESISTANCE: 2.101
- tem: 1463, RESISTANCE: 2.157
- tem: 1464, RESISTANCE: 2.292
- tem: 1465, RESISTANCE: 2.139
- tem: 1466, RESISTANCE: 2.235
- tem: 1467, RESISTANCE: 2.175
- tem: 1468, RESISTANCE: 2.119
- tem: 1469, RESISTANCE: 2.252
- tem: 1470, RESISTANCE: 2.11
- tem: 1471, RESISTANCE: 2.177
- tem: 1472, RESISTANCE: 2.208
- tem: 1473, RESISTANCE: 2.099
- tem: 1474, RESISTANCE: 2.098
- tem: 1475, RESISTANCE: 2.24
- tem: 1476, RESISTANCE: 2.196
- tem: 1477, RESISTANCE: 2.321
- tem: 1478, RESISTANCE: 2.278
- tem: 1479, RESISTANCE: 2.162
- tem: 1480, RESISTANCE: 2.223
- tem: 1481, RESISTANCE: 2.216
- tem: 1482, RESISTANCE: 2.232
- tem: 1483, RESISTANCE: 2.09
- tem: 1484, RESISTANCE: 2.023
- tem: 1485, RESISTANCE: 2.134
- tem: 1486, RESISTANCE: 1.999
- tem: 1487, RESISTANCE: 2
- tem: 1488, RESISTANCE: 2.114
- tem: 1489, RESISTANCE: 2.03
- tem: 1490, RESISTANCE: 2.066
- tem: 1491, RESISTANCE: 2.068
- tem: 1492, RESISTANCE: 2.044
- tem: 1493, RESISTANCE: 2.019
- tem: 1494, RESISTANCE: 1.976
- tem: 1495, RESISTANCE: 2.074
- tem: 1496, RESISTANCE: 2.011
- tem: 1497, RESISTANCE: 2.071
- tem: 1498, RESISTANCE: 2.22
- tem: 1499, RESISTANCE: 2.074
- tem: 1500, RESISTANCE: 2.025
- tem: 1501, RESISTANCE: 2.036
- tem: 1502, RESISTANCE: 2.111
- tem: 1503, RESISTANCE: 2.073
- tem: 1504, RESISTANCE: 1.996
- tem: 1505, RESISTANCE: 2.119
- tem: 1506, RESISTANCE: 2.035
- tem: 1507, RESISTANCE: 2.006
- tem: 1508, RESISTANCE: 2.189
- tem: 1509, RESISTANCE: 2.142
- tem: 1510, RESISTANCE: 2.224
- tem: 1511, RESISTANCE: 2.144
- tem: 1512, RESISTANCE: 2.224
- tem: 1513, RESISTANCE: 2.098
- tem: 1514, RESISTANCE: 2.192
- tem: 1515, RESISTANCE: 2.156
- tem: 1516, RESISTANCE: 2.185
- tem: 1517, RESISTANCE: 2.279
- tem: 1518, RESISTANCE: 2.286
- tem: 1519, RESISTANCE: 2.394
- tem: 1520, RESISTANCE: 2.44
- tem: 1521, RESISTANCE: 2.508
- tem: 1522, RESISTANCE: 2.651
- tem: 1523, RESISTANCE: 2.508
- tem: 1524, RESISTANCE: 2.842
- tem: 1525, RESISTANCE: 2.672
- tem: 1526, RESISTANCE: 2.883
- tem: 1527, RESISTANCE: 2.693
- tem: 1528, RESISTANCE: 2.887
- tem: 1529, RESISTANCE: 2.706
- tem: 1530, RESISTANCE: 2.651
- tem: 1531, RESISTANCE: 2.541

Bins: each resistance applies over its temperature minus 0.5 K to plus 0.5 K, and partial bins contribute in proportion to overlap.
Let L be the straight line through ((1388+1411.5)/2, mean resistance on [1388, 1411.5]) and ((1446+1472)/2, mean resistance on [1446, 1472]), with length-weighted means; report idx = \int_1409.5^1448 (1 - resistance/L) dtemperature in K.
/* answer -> -3.5 K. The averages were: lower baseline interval 1.91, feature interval 2.28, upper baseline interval 2.28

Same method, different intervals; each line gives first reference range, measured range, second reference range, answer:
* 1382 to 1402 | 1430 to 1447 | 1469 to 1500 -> -4.01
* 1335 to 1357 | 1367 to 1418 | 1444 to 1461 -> 4.39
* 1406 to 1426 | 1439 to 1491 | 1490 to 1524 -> -2.96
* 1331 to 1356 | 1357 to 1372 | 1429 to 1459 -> 0.44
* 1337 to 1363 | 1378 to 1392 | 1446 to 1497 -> 0.77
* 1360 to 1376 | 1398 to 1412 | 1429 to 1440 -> 1.74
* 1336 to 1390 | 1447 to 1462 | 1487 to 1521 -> -2.02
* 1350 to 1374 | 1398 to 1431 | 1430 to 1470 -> 2.12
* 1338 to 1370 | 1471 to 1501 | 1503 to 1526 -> 1.57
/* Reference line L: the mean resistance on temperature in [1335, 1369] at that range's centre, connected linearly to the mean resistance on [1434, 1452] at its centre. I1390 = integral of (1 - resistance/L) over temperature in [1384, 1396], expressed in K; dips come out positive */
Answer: 1.6 K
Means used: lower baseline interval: 1.93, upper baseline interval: 2.47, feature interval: 1.87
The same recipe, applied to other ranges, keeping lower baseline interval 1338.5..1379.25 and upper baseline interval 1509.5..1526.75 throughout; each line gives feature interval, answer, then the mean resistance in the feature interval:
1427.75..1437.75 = -1.1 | 2.39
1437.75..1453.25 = -2.0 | 2.47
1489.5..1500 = 1.2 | 2.06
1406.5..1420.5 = 0.2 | 2.07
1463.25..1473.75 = 0.4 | 2.18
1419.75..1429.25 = -0.2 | 2.18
